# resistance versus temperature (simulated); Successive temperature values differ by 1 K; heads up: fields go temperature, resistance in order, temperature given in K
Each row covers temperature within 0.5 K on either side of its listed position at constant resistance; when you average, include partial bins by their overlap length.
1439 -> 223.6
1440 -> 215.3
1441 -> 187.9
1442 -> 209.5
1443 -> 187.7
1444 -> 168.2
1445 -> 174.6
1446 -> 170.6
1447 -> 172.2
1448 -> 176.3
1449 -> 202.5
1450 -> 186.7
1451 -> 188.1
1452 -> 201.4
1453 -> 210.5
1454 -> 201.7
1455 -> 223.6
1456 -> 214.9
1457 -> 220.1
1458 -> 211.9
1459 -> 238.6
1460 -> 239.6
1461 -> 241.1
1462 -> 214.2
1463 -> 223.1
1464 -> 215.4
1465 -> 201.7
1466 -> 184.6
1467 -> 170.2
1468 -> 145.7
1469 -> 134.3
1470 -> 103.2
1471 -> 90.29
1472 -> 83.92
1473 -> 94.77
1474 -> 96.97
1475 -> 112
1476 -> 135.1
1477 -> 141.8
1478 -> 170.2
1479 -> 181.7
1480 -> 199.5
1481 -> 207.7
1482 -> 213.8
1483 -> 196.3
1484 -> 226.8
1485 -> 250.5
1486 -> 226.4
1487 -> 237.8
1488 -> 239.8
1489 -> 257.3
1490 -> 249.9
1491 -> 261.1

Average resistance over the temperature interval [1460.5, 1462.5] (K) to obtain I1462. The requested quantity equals 228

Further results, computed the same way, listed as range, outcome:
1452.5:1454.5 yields 206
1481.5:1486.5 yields 223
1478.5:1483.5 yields 200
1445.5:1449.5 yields 180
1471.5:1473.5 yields 89.3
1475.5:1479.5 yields 157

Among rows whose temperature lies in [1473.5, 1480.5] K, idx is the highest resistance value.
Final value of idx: 199.5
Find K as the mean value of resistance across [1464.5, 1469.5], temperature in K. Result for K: 167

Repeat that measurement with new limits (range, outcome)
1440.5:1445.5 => 186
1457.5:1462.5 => 229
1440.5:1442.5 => 199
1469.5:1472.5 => 92.5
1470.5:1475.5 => 95.6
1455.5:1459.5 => 221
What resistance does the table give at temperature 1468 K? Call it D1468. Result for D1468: 145.7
